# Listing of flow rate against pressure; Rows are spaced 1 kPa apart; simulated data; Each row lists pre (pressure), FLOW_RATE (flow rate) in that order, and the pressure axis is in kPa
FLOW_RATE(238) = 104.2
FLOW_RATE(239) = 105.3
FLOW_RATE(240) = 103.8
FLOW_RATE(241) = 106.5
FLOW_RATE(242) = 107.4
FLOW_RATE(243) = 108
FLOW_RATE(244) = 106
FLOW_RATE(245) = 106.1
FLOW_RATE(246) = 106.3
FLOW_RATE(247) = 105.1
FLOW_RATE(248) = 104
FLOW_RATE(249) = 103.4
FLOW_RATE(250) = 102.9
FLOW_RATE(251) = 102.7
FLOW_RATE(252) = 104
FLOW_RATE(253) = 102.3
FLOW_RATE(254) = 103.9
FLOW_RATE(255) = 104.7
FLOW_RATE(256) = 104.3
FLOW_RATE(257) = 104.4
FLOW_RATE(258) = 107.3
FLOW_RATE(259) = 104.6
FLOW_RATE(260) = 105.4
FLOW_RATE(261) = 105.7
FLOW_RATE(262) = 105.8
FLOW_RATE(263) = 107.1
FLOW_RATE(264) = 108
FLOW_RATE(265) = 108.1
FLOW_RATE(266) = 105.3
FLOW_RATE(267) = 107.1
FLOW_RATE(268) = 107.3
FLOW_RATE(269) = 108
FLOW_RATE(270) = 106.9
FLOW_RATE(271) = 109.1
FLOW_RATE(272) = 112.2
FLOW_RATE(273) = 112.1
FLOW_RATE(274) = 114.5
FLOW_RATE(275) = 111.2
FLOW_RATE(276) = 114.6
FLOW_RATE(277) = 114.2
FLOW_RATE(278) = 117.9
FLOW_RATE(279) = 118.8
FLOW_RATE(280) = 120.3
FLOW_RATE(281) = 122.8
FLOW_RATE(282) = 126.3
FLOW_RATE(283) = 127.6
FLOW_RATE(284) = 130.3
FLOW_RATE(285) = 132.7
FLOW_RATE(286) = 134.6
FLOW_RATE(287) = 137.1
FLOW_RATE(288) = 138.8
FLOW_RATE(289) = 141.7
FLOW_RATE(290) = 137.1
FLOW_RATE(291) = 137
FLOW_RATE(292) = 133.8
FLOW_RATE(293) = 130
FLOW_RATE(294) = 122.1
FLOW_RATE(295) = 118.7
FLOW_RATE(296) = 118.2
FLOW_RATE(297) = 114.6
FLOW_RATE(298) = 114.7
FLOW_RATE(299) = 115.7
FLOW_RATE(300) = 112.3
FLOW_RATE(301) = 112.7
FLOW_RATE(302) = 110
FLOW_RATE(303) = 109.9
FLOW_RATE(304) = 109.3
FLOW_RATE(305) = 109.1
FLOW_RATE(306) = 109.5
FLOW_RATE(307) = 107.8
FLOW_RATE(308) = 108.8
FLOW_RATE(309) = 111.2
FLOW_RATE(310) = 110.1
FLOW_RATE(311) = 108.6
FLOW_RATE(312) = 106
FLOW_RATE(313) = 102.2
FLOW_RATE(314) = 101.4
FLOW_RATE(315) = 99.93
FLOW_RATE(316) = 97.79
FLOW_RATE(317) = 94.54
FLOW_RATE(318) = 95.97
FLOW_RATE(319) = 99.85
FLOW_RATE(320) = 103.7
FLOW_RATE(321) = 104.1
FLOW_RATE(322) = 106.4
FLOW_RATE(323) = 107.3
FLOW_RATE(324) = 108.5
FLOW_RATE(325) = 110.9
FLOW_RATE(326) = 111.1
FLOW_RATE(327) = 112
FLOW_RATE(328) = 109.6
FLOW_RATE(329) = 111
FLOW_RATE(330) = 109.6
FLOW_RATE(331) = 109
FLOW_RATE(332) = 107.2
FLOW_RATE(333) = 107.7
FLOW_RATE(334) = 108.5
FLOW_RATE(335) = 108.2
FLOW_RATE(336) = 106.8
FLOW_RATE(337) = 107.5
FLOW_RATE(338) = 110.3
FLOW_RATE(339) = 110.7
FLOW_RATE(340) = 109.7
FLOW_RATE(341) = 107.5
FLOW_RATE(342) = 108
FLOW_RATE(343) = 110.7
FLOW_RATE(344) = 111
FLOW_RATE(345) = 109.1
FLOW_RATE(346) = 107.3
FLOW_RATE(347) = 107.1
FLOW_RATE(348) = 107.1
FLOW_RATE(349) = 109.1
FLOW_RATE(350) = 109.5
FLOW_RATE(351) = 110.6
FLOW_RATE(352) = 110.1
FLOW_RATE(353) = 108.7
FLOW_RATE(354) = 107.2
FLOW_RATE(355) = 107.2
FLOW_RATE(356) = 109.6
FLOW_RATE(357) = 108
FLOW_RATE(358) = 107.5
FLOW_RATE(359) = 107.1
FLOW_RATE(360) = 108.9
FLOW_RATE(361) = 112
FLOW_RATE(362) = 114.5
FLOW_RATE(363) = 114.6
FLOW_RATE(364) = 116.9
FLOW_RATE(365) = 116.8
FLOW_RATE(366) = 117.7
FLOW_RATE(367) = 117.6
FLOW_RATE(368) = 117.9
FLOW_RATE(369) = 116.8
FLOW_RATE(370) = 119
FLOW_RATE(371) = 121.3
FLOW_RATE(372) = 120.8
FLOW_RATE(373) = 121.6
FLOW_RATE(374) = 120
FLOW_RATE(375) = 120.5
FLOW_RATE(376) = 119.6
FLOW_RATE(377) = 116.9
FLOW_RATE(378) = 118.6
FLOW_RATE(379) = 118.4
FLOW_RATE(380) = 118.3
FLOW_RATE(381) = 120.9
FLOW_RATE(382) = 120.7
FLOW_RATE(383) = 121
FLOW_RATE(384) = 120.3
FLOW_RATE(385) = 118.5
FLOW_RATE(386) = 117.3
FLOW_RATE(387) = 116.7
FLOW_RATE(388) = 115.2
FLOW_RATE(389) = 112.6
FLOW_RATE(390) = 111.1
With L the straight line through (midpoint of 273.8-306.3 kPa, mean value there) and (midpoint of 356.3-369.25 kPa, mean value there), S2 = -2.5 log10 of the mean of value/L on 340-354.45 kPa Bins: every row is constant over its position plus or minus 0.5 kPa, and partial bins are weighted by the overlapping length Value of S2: 0.062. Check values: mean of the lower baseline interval 122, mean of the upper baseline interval 113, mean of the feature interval 109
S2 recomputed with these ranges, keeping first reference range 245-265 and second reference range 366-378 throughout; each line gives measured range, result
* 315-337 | 0.075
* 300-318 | 0.052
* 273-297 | -0.157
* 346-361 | 0.081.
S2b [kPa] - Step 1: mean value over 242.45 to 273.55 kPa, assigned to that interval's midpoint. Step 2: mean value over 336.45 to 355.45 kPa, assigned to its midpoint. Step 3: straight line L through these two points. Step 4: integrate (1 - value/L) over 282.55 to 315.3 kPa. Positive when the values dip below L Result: -3.5 kPa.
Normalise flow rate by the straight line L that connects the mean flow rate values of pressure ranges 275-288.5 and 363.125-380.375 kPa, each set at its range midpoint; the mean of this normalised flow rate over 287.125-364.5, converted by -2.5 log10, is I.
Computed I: 0.10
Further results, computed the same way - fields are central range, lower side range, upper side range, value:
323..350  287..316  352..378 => 0.061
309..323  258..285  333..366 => 0.084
